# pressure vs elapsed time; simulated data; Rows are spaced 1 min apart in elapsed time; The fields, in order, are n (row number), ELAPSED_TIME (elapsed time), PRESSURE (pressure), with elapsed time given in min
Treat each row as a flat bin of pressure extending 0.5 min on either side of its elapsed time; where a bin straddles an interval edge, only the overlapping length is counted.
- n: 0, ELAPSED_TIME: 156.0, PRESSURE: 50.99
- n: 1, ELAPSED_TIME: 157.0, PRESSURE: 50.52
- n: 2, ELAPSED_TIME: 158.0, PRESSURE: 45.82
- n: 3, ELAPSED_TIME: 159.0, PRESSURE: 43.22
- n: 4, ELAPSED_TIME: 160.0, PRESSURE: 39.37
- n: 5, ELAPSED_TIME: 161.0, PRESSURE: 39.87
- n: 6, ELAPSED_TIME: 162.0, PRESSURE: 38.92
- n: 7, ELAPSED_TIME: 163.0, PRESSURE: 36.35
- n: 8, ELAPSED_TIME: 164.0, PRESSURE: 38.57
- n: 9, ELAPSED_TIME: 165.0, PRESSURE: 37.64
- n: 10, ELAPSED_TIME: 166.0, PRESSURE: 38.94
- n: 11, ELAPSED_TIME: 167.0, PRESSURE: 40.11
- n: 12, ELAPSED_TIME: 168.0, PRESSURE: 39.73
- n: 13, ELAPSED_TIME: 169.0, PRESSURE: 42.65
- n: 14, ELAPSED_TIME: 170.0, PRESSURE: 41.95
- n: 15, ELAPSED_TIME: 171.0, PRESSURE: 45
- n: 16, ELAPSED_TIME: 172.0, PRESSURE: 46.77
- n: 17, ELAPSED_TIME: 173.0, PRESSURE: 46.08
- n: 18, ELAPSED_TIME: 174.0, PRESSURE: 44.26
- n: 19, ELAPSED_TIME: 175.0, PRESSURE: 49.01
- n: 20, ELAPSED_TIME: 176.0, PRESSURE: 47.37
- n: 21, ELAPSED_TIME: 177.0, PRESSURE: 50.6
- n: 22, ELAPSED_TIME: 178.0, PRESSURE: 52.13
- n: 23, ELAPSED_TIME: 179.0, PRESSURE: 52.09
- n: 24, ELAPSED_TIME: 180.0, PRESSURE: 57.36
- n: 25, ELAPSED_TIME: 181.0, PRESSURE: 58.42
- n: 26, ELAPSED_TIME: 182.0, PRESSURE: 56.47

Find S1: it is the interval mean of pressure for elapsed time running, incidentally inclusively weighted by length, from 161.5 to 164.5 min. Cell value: 37.9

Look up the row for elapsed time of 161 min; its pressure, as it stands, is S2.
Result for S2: 39.87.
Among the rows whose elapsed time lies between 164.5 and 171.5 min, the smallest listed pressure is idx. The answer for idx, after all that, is 37.64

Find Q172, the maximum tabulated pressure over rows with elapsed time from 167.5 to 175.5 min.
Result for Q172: 49.01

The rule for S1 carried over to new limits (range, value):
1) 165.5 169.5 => 40.4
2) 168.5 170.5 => 42.3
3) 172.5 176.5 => 46.7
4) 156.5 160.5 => 44.7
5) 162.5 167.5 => 38.3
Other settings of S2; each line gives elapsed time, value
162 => 38.92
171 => 45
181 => 58.42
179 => 52.09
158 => 45.82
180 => 57.36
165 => 37.64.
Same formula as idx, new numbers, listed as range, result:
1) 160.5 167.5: 36.35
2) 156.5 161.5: 39.37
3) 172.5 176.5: 44.26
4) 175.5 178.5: 47.37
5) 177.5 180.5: 52.09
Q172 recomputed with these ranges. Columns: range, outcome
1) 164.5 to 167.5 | 40.11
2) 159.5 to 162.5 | 39.87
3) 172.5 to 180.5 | 57.36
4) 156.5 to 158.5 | 50.52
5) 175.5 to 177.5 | 50.6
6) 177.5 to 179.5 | 52.13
